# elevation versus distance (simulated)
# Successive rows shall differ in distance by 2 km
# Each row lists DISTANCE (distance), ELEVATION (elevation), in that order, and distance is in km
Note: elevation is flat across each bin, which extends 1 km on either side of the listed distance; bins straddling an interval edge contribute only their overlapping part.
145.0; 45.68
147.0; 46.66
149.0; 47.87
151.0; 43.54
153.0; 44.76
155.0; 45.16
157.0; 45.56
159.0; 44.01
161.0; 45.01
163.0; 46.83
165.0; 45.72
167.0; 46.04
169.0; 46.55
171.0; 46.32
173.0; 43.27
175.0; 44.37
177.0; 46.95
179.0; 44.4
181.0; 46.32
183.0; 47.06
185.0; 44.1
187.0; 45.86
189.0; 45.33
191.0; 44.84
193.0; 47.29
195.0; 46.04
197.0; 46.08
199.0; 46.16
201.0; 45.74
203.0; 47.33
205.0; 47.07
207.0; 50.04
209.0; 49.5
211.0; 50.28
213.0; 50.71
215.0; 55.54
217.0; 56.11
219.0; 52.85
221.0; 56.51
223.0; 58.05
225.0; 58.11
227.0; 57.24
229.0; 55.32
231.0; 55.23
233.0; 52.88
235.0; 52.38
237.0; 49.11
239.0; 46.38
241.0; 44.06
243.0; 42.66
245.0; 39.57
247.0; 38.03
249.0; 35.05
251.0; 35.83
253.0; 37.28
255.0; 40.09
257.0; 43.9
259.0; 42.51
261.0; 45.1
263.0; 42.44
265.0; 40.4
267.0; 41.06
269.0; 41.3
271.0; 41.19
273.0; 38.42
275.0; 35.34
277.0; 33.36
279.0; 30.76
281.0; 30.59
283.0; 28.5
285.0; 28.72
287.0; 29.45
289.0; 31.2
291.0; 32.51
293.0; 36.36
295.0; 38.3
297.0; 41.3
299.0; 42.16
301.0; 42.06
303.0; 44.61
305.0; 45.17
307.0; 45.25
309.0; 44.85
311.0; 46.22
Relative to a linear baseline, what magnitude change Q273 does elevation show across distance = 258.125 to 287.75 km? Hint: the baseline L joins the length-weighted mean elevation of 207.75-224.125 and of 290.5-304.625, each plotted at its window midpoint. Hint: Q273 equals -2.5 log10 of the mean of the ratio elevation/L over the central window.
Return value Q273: 0.21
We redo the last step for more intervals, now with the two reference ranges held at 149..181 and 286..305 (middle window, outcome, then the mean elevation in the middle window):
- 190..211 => -0.09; 47.2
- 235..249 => -0.06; 43.4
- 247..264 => 0.00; 40.1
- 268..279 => 0.06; 37.3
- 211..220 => -0.25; 53.4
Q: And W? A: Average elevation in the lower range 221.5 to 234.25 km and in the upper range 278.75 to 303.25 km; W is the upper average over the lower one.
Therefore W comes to 0.62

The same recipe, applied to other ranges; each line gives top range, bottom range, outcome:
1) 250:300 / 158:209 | 0.81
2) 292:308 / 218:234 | 0.75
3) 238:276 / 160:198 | 0.89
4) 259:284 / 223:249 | 0.77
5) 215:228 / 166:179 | 1.24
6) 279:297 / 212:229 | 0.58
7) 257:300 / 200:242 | 0.71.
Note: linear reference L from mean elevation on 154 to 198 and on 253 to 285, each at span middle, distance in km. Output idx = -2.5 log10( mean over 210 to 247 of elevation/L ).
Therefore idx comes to -0.24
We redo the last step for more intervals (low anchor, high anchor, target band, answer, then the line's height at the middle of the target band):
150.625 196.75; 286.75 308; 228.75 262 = -0.057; 41.9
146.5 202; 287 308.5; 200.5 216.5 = -0.137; 43.9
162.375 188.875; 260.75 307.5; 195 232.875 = -0.213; 42.8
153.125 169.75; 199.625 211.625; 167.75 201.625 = 0.029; 46.9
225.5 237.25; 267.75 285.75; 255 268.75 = -0.039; 40.9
